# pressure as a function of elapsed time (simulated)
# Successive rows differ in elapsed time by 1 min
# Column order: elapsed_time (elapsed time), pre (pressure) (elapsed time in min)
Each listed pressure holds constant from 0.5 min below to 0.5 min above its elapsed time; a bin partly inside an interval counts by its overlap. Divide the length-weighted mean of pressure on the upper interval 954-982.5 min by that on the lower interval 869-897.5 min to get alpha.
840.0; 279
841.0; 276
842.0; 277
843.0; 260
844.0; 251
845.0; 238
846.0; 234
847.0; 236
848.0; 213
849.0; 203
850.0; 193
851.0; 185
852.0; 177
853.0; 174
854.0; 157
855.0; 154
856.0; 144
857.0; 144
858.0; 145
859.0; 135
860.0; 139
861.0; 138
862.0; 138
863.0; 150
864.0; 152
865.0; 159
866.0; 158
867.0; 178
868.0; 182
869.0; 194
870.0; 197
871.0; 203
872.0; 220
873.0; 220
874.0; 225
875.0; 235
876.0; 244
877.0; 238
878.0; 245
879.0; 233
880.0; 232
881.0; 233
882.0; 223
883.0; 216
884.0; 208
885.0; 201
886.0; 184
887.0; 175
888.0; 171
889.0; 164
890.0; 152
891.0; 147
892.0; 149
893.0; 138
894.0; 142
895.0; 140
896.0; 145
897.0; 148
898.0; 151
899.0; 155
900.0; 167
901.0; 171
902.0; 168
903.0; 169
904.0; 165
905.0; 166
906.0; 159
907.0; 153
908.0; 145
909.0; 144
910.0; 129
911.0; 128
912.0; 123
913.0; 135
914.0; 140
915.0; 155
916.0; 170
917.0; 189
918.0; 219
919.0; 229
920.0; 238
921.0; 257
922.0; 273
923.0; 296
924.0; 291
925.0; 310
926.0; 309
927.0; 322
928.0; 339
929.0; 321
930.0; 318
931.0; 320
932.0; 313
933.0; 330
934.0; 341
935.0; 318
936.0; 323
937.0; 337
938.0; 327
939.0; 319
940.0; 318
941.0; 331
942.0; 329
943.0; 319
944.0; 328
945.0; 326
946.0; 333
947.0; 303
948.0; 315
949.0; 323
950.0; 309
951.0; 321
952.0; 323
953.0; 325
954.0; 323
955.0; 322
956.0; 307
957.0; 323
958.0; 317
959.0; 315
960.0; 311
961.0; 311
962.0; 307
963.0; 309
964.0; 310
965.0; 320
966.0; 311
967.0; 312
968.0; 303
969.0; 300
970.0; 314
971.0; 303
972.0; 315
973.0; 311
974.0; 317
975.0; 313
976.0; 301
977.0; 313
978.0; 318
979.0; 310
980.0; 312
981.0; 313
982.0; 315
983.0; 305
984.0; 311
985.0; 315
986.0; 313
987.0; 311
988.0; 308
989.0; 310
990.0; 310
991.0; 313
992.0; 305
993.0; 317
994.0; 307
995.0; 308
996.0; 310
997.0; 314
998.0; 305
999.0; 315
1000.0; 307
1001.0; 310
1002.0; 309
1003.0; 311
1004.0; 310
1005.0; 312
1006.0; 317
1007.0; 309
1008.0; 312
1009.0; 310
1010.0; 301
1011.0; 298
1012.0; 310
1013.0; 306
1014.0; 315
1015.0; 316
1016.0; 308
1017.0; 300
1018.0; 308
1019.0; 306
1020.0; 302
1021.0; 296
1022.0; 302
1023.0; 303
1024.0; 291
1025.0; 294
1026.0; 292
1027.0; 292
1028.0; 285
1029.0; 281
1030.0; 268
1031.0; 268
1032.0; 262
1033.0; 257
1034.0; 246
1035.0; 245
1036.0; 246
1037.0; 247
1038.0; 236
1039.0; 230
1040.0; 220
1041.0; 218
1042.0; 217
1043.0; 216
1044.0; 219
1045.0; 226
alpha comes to 1.61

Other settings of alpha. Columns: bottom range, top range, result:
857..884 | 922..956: 1.66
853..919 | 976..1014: 1.80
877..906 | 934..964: 1.80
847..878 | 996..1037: 1.63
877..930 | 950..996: 1.59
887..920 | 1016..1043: 1.70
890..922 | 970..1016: 1.89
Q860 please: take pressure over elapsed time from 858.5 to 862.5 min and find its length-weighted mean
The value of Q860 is 138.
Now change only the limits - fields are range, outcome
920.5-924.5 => 279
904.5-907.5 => 159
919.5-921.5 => 248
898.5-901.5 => 164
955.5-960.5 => 315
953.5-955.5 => 322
